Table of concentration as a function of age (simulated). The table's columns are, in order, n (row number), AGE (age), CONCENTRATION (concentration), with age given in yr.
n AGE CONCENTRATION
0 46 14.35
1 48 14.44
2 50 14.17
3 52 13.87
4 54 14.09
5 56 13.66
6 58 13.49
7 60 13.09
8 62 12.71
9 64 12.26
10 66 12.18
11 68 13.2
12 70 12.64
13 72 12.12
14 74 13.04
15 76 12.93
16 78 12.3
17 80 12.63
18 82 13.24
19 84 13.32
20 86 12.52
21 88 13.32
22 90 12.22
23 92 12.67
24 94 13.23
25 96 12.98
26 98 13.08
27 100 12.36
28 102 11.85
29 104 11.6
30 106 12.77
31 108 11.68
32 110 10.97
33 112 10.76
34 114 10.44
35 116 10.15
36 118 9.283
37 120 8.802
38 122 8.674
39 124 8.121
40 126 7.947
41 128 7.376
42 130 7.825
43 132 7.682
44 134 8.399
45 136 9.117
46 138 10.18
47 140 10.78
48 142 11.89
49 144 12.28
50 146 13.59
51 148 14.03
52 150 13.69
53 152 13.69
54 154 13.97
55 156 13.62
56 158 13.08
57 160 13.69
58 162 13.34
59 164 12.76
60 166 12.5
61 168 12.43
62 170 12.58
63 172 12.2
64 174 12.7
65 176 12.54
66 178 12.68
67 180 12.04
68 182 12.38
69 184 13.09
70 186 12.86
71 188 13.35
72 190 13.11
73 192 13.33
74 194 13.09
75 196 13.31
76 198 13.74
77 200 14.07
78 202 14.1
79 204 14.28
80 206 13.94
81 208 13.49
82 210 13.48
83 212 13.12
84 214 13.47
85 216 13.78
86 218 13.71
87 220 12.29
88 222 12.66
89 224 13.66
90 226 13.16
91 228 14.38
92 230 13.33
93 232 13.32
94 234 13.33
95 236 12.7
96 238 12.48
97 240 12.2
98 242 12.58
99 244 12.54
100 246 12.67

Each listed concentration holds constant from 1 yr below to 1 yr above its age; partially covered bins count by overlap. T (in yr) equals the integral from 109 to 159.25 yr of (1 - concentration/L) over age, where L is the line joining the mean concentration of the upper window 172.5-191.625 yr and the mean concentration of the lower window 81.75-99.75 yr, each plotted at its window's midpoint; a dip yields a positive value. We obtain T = 8.5 yr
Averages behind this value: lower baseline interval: 12.9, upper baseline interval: 12.8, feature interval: 10.7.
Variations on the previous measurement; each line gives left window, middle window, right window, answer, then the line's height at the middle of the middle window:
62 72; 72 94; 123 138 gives -2.65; 11.4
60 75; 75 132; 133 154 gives 5.11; 12.3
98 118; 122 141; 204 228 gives 5.18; 11.8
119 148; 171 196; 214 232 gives -2.30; 11.7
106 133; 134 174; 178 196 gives -4.75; 11.2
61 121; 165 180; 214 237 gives 0.41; 12.8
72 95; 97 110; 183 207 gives 0.83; 12.9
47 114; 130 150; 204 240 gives 3.25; 13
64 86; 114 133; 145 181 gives 6.44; 12.9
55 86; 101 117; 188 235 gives 2.14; 13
